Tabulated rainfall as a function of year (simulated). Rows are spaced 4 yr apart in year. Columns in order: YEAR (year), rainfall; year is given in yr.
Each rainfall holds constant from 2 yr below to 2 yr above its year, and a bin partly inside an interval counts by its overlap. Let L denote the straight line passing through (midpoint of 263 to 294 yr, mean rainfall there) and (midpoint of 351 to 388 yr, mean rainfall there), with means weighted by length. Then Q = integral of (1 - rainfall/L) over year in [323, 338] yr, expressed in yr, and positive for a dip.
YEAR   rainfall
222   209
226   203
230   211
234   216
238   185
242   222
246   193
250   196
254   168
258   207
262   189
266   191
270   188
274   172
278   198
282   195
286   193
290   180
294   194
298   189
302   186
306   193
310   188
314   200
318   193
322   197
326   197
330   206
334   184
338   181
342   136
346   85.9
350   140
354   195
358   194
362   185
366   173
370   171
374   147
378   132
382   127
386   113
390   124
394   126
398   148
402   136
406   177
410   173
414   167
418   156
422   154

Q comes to -1.9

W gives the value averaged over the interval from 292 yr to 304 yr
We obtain 190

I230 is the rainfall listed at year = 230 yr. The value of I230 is 211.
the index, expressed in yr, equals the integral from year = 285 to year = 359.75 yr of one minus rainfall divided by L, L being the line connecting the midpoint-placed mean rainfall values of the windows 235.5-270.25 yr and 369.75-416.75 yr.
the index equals -4.8 yr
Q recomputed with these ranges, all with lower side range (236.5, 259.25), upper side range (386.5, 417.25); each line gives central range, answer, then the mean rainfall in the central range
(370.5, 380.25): 0.79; 144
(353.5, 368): -2.24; 186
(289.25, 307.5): -0.92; 189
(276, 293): -0.71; 192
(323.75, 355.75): 0.37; 166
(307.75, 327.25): -2.35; 195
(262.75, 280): 0.05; 187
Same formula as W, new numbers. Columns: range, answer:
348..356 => 168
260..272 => 189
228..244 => 208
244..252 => 194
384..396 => 121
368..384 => 144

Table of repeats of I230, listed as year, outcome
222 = 209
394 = 126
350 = 140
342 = 136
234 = 216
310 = 188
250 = 196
